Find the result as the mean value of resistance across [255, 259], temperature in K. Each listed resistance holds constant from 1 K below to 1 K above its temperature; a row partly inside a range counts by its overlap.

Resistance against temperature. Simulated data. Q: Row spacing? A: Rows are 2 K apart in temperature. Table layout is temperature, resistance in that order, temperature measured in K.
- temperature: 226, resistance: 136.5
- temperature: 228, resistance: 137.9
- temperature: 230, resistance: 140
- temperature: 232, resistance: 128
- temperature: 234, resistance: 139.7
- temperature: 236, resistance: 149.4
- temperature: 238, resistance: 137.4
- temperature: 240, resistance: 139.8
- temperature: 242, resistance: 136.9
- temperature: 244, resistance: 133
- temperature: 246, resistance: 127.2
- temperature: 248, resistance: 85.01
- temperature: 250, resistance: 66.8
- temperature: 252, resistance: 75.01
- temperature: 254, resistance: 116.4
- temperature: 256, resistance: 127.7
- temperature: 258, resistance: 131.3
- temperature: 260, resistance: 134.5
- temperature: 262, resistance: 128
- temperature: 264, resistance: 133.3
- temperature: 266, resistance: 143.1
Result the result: 130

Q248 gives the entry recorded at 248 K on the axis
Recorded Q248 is 85.01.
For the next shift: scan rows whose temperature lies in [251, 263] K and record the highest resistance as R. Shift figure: 134.5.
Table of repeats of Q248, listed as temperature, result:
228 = 137.9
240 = 139.8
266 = 143.1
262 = 128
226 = 136.5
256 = 127.7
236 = 149.4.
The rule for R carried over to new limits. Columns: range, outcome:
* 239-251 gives 139.8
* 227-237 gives 149.4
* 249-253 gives 75.01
